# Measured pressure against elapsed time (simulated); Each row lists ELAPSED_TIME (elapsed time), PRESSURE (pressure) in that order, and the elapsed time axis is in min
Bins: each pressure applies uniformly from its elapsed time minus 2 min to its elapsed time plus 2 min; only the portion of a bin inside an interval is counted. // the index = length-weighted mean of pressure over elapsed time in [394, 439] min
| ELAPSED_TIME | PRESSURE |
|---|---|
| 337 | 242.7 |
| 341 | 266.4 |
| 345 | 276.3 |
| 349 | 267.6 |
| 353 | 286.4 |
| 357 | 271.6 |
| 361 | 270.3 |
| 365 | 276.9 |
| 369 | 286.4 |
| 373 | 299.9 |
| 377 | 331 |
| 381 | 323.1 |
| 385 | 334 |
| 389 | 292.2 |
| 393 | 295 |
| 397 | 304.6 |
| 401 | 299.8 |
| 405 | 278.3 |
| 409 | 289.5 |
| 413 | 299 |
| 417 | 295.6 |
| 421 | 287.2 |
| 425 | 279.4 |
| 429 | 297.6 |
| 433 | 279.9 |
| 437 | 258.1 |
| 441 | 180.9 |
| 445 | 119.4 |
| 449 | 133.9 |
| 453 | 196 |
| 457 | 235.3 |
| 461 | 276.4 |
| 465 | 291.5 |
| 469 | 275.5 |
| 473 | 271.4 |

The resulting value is 288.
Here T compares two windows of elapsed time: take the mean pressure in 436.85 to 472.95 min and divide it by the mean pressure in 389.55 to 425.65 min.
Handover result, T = 0.75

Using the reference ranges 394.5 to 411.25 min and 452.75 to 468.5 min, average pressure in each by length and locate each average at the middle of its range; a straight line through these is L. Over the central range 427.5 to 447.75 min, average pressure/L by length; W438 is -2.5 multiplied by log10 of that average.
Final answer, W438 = 0.23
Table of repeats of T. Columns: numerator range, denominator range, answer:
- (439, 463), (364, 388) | 0.62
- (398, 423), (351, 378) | 1.02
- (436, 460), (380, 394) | 0.60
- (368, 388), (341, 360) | 1.15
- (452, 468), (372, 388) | 0.79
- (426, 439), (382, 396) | 0.90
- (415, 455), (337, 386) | 0.81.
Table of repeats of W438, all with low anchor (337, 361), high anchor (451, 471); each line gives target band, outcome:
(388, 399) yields -0.13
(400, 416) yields -0.11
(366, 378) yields -0.13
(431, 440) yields 0.00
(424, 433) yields -0.11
